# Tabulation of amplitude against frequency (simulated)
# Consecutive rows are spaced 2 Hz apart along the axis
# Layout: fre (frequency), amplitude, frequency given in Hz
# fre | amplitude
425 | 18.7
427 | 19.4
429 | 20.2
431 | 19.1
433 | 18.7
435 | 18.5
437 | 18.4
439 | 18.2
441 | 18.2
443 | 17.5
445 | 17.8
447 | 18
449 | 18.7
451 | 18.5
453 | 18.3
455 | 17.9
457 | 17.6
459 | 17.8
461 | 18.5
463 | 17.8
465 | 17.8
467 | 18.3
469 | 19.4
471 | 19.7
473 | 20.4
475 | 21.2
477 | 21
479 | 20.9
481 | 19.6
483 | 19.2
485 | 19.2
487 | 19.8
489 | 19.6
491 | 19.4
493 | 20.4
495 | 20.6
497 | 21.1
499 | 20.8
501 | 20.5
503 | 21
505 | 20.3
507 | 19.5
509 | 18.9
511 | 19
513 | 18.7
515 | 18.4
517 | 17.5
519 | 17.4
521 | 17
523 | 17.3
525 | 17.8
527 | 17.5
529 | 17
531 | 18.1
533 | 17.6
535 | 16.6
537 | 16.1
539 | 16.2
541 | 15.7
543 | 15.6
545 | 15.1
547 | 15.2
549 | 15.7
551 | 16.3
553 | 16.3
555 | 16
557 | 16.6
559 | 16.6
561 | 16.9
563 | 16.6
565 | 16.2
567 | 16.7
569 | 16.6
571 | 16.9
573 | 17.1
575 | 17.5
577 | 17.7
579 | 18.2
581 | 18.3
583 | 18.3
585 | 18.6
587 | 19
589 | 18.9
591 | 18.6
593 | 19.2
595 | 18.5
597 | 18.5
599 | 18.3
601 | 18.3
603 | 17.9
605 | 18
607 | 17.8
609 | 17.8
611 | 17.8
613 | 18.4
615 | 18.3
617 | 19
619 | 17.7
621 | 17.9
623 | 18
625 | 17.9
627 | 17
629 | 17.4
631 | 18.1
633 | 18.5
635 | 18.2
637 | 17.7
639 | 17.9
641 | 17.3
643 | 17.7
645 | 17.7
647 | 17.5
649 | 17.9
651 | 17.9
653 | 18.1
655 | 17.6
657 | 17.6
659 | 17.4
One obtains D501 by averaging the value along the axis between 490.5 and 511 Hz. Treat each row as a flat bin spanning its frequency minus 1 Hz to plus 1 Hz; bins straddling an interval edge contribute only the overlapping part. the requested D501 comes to 20.2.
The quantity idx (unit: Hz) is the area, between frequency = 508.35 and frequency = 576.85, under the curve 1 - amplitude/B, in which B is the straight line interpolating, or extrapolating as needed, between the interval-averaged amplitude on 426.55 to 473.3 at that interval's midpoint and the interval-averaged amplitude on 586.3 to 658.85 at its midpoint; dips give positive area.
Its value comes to 5.06 Hz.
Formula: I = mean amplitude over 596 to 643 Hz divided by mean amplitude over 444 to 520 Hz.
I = 0.9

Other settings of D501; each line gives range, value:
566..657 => 18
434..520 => 19.1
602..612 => 17.9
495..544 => 18.2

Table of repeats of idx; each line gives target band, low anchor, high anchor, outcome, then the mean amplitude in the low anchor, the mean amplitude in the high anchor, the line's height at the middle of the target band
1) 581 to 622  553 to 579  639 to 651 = -2.7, 16.8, 17.7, 17.2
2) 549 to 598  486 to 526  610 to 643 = 2.7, 19.2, 17.9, 18.5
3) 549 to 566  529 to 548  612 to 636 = 0.3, 16.3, 18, 16.7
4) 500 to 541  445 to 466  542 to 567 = -3.1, 18.1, 16.1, 16.8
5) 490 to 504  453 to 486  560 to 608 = -1.3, 19.1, 17.9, 18.8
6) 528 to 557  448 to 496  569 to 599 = 3.6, 19.2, 18.2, 18.6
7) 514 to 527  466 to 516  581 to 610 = 1.3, 19.9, 18.4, 19.5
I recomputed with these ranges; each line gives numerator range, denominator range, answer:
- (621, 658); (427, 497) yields 0.93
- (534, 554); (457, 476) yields 0.84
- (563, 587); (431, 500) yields 0.92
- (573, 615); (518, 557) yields 1.10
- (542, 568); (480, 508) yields 0.80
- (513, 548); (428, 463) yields 0.92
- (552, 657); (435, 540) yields 0.95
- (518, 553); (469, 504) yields 0.82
